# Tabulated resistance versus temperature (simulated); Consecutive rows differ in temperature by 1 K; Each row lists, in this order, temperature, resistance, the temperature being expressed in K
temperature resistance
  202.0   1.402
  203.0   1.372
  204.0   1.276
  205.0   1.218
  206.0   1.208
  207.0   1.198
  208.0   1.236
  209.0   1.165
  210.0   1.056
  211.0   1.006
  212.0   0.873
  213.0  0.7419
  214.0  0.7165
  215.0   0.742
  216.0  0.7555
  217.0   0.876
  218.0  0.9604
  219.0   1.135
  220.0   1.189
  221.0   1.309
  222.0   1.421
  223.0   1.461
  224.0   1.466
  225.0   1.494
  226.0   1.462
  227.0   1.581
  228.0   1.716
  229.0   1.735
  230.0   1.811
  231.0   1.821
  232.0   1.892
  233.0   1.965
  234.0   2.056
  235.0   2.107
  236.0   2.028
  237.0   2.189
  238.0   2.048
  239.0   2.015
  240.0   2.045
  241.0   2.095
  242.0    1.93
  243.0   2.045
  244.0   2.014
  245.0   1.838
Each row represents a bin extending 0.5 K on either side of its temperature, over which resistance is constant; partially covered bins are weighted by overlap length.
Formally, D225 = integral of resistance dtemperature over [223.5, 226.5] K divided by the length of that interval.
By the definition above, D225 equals 1.47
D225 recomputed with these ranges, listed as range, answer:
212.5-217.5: 0.766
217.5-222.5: 1.2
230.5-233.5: 1.89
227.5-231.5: 1.77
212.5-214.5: 0.729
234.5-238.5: 2.09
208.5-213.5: 0.968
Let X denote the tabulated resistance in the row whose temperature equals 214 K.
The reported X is 0.7165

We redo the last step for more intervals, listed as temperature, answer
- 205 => 1.218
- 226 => 1.462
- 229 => 1.735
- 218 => 0.9604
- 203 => 1.372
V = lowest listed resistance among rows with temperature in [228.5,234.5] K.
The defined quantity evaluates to 1.735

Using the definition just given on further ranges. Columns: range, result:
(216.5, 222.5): 0.876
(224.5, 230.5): 1.462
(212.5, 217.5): 0.7165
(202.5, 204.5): 1.276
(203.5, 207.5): 1.198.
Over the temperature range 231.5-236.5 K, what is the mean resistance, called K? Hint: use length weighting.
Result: 2.01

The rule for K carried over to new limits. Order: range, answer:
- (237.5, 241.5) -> 2.05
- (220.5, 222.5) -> 1.36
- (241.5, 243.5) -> 1.99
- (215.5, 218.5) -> 0.864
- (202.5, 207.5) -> 1.25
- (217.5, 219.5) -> 1.05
